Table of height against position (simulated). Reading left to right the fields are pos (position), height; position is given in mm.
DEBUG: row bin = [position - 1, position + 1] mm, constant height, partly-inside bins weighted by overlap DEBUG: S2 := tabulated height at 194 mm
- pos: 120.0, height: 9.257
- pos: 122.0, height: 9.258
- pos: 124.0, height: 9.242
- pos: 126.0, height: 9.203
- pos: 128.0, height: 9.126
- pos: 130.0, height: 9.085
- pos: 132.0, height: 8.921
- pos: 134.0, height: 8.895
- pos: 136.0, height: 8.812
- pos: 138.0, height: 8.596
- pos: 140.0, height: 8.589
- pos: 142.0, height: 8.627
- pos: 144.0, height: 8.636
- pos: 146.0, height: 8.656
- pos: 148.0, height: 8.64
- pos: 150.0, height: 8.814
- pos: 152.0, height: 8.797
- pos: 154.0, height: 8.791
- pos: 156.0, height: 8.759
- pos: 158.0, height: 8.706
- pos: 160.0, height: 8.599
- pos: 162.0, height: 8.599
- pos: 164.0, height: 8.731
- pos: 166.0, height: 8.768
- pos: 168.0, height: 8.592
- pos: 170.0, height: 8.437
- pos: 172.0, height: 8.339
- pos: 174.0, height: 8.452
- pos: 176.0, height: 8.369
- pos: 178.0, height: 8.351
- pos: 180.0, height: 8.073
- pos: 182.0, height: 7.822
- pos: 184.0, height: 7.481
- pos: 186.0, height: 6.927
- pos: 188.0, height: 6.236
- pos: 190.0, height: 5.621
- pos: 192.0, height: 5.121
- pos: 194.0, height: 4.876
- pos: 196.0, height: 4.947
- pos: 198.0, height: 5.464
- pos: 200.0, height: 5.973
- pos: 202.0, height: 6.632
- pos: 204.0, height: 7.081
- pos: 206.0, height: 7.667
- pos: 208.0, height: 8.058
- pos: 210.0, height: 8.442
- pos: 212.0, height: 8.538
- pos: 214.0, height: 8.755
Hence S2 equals 4.876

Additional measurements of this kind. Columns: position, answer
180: 8.073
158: 8.706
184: 7.481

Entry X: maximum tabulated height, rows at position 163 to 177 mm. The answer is 8.768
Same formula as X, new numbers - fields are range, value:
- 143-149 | 8.656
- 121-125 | 9.258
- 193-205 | 7.081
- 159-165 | 8.731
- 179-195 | 8.073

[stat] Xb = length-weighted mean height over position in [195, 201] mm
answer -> 5.46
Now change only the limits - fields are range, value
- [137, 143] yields 8.6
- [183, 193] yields 6.28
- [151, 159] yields 8.76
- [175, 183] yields 8.15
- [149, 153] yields 8.81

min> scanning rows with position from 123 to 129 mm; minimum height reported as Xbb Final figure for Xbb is 9.126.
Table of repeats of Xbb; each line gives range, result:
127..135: 8.895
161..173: 8.339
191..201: 4.876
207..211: 8.058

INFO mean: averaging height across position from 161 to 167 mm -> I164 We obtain 8.7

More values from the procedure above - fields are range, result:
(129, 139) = 8.86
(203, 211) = 7.81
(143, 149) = 8.64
